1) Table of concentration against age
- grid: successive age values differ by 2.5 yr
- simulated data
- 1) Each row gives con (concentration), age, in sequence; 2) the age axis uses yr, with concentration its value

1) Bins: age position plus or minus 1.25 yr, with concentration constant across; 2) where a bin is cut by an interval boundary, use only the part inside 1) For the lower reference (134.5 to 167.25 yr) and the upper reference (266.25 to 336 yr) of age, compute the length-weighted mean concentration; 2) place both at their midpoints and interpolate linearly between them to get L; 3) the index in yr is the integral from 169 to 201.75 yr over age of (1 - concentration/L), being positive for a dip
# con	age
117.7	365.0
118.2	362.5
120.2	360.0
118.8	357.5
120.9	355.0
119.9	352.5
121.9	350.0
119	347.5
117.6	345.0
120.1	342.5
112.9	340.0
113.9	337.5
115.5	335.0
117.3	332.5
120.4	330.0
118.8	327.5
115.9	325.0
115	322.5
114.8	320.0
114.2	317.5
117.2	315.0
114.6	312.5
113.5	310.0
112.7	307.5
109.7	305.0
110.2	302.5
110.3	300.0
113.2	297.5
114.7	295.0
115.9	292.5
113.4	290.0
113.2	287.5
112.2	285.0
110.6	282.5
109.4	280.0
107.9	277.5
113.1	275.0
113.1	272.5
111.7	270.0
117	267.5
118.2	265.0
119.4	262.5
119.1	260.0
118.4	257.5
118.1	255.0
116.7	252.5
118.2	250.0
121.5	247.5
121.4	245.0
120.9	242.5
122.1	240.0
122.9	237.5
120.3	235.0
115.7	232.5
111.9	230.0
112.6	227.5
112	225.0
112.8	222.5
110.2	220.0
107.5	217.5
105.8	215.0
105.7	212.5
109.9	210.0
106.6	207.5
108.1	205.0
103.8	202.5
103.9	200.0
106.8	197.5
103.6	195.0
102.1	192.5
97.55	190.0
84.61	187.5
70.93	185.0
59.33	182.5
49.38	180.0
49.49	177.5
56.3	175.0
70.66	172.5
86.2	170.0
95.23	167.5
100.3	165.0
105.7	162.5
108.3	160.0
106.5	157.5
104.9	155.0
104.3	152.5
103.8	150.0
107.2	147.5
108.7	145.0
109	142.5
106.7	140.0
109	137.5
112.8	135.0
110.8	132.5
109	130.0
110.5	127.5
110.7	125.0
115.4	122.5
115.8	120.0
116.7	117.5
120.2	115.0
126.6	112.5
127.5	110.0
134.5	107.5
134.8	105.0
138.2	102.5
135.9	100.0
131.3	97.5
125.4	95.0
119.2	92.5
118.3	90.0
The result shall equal 8.4 yr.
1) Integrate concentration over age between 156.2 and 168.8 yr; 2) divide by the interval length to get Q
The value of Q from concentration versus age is 103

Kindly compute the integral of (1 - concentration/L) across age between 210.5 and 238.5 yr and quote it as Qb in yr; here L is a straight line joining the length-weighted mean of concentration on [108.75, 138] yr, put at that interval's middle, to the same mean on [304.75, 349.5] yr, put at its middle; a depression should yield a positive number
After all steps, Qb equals 0.83 yr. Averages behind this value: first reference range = 116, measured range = 112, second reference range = 116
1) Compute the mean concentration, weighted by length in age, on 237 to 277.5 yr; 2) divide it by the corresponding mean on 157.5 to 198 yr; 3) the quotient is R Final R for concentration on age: 1.4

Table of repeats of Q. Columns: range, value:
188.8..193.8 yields 99.9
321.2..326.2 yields 115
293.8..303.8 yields 112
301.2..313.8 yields 112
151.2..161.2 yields 106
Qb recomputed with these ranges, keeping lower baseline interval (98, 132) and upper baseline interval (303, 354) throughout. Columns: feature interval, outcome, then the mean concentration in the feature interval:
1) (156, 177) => 5.4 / 89.8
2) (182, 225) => 6.8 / 101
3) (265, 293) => 1.2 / 113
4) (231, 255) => -0.2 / 120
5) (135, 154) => 2.3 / 107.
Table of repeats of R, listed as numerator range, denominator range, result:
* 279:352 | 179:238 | 1.13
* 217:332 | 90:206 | 1.10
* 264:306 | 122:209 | 1.16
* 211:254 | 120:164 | 1.06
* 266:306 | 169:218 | 1.26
